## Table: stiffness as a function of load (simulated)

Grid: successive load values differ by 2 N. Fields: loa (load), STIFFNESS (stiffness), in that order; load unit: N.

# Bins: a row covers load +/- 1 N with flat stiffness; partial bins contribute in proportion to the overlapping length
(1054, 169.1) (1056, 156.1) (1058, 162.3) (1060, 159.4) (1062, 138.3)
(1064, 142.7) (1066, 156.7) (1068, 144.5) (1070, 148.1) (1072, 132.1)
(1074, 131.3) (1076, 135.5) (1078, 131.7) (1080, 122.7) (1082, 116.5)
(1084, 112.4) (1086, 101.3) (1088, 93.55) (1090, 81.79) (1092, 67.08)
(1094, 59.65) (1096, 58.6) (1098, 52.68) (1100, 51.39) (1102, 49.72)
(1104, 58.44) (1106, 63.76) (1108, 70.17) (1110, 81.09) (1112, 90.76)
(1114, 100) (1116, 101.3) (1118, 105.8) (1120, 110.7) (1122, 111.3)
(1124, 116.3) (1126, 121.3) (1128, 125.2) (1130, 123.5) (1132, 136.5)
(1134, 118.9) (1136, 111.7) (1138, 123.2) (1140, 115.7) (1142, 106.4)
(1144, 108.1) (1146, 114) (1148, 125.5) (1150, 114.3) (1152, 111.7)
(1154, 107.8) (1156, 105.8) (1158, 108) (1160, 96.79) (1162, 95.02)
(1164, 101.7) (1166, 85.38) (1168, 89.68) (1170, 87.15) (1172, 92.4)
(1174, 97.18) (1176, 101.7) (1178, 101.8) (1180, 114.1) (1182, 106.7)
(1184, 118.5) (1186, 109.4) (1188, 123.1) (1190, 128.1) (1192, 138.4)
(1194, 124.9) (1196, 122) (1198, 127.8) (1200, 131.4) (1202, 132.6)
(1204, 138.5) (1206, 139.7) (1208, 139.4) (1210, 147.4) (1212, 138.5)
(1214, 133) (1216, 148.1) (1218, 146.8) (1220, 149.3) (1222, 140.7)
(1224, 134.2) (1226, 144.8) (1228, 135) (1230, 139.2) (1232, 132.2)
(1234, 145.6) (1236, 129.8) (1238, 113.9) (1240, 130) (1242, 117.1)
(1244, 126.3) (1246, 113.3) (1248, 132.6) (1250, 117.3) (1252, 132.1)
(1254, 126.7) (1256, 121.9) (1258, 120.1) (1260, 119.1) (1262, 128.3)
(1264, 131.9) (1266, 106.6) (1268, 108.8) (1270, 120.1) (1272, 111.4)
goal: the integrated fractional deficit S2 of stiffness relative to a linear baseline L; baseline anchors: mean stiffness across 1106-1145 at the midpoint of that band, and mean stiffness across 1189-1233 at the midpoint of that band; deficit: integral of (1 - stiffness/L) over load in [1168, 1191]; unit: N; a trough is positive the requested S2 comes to 3.6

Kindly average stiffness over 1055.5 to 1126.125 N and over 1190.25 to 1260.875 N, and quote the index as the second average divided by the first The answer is 1.2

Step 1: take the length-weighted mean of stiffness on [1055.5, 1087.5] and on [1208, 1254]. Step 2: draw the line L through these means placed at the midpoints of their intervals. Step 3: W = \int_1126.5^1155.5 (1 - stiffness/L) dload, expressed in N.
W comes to 3.8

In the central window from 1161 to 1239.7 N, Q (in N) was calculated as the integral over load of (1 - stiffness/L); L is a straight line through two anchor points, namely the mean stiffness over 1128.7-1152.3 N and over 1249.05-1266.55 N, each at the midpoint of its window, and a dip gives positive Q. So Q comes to -2.1 N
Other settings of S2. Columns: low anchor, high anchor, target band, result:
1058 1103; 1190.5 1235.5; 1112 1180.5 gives 8.4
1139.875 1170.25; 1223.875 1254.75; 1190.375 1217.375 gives -3.8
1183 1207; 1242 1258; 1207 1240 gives -3.3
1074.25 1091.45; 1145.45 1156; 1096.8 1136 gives 6.4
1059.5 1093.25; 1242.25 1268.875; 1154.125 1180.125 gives 5.2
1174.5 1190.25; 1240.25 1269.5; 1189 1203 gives -1.9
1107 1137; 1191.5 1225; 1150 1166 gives 2.3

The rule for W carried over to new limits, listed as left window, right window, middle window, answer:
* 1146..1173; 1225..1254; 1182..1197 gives -1.35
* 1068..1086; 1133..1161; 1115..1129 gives 0.54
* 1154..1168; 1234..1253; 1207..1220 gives -3.09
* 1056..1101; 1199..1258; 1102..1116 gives 4.89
